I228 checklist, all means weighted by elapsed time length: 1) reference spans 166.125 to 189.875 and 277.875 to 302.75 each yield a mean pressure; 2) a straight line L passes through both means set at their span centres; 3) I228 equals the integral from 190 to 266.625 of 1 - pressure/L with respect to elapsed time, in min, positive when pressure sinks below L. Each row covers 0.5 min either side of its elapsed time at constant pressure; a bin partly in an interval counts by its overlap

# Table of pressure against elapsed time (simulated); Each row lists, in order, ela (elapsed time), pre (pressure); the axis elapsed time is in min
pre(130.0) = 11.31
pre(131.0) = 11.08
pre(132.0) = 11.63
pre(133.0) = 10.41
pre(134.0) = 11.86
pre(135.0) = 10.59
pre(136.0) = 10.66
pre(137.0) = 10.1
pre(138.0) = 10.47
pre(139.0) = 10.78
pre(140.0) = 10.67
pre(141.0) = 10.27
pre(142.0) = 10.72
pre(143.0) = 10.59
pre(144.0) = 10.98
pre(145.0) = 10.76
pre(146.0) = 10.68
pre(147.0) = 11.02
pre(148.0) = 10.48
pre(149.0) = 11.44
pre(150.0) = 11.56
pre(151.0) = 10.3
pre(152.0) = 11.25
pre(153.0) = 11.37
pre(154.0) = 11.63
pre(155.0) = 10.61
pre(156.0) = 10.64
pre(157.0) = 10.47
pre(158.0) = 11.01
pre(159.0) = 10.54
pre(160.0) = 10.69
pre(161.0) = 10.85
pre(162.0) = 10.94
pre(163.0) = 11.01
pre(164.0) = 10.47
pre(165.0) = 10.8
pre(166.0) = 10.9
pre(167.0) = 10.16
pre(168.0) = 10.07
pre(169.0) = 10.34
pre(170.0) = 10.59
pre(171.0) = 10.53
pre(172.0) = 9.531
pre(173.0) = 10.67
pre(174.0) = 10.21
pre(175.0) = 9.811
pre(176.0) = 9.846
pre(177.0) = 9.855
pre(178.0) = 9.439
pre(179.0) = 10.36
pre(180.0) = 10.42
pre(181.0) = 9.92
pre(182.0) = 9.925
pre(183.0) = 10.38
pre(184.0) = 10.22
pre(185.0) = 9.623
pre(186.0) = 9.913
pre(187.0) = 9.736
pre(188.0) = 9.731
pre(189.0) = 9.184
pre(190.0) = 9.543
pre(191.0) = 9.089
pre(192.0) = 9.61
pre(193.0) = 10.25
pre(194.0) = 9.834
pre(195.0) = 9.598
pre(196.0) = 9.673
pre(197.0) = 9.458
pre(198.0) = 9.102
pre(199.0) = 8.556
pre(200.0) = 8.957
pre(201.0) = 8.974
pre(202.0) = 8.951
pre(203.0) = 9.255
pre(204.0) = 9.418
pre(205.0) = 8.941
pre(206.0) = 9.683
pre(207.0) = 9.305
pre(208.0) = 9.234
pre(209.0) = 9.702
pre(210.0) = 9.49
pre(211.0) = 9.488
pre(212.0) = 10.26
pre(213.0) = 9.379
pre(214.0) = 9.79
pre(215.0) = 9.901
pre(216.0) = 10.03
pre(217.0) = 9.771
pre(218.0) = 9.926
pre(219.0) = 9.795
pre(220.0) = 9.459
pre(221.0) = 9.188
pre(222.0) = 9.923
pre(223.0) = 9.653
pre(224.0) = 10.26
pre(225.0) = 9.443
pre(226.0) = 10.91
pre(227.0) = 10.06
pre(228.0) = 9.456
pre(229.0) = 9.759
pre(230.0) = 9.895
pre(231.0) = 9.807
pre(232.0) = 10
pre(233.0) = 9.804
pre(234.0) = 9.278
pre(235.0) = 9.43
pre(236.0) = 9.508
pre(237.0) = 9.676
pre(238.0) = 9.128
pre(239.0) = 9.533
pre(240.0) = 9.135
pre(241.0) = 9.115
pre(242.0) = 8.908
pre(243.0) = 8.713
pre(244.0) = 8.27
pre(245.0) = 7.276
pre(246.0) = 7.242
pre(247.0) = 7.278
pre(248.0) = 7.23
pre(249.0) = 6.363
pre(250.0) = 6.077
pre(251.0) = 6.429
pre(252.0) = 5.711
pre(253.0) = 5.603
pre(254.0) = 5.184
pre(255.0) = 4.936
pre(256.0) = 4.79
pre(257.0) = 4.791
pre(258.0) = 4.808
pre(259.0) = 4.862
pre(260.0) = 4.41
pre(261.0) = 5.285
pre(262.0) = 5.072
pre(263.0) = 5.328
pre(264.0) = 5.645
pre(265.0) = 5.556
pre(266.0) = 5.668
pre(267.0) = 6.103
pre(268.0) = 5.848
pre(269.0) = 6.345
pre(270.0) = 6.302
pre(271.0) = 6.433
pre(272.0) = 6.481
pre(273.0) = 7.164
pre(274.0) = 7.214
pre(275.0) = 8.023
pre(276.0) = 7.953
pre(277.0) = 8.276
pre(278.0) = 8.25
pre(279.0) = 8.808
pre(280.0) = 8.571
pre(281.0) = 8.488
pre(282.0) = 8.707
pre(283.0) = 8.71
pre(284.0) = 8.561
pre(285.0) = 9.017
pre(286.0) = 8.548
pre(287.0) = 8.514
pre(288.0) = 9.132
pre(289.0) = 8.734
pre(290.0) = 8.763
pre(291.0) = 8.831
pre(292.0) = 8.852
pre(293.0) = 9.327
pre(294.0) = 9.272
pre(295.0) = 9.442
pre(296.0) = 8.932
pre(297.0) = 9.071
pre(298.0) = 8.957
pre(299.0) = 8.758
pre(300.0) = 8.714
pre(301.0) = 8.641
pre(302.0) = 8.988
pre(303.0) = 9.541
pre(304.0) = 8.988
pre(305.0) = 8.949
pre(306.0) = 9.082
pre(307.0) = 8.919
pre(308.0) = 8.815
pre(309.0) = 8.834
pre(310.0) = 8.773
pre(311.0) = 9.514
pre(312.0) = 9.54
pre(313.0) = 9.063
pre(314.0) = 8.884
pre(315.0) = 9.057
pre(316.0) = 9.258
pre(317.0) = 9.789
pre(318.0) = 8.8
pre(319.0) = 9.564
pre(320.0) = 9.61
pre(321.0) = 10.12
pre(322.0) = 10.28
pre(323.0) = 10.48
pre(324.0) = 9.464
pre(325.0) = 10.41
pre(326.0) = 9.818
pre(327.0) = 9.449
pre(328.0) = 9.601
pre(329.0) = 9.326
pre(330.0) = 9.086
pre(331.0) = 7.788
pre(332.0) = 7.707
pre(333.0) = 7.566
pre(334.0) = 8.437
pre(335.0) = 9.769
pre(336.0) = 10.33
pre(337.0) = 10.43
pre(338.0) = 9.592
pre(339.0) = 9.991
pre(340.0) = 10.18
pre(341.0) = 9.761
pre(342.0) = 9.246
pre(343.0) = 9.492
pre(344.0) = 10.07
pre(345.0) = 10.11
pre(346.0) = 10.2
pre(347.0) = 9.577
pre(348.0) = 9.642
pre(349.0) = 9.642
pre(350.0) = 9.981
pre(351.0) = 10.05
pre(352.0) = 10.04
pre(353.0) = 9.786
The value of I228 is 9.0 min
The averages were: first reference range 10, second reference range 8.84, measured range 8.42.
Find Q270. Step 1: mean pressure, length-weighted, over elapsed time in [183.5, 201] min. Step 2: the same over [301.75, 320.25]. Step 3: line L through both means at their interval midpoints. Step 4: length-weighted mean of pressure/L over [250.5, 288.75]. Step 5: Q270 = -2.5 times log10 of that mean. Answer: 0.35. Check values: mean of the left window 9.52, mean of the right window 9.15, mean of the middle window 6.74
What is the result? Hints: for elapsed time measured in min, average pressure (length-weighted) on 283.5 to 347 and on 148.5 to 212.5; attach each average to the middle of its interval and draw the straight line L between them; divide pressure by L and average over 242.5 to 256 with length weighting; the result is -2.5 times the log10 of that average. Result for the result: 0.417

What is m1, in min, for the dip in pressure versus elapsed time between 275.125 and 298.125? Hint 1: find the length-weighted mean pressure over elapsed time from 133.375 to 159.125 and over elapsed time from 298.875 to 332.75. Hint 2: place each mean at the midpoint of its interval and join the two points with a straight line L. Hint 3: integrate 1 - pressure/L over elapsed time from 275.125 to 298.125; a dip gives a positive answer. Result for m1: 1.78 min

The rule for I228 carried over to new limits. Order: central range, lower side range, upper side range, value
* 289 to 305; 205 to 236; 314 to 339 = 0.8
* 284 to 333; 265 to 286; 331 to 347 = -3.5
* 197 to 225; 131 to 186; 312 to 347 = 2.0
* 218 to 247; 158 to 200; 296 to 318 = 0.8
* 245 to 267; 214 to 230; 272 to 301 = 8.4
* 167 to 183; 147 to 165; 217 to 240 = 0.7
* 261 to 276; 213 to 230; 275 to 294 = 4.5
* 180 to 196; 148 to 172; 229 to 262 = -0.2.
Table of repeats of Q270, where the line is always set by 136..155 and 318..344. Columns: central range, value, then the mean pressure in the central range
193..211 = 0.120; 9.33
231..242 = 0.080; 9.45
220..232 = 0.044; 9.84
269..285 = 0.250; 7.85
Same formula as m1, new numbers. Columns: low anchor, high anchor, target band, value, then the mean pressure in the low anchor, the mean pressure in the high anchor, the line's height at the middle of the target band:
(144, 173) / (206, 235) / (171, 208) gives 2.2 min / 10.7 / 9.74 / 10.2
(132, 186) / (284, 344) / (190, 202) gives 1.0 min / 10.6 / 9.22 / 10.2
